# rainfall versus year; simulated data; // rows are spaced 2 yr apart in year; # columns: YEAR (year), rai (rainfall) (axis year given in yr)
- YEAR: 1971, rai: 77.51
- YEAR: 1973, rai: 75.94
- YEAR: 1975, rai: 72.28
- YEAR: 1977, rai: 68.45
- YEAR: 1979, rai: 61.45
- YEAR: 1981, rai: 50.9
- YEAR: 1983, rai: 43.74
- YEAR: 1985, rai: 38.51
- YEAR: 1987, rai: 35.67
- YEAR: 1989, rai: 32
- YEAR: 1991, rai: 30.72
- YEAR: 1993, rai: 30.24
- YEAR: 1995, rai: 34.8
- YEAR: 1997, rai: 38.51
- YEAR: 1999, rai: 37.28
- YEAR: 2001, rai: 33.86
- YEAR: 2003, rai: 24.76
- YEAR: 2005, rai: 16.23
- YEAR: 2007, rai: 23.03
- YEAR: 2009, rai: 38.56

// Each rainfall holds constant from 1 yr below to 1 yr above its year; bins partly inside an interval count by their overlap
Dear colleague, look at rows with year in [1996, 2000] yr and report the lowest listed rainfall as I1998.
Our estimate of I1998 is 37.28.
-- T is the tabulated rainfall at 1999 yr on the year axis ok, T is 37.28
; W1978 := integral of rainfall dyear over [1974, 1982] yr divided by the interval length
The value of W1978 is 63.3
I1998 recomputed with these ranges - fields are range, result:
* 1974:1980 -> 61.45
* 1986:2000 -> 30.24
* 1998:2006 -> 16.23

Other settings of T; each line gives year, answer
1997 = 38.51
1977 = 68.45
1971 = 77.51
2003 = 24.76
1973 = 75.94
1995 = 34.8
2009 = 38.56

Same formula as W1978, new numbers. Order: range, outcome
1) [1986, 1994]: 32.2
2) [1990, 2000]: 34.3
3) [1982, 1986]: 41.1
